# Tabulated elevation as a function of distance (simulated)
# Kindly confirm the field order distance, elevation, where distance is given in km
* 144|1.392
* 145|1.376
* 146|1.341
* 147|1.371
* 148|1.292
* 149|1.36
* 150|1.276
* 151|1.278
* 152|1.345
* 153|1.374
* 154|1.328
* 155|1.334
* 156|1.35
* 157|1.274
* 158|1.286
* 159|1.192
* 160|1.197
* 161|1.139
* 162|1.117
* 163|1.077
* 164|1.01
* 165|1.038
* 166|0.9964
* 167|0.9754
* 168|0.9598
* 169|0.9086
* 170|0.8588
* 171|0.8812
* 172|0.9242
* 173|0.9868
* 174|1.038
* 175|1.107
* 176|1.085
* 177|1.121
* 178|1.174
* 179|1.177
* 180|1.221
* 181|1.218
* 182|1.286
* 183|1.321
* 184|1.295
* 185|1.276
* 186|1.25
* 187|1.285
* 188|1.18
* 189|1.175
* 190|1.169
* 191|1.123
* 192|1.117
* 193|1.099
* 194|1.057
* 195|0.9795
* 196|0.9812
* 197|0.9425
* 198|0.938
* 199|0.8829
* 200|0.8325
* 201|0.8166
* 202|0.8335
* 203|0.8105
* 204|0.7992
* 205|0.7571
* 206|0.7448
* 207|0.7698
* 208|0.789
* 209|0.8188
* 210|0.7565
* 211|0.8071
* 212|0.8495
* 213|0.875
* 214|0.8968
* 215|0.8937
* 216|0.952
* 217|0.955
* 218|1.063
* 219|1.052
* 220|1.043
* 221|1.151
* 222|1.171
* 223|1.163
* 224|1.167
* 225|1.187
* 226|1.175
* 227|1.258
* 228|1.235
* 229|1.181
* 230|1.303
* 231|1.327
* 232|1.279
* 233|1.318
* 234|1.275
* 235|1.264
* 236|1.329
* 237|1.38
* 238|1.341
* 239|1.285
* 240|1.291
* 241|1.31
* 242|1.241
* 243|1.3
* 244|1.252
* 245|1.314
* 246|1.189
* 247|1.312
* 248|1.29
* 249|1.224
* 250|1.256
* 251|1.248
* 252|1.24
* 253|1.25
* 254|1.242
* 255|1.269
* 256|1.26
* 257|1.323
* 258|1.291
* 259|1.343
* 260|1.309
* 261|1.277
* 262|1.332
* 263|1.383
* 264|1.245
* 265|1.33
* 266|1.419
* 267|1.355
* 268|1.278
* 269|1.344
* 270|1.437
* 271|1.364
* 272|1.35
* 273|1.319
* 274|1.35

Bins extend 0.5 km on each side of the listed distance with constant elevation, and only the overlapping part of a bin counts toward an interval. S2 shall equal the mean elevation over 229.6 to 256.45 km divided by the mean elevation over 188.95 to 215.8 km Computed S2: 1.4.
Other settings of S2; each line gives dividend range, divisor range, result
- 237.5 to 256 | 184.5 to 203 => 1.21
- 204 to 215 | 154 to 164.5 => 0.67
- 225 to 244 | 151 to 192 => 1.11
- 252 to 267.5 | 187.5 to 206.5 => 1.36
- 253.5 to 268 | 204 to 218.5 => 1.54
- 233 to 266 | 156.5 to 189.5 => 1.15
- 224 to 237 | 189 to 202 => 1.27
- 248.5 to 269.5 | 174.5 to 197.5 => 1.12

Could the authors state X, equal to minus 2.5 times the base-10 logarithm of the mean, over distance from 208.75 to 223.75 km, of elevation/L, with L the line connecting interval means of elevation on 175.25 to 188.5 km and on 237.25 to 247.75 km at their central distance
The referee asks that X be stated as 0.283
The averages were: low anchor 1.22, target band 0.969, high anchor 1.29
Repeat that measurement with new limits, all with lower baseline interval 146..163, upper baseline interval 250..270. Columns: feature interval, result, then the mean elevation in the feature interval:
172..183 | 0.129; 1.14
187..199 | 0.200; 1.07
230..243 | -0.004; 1.3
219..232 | 0.088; 1.19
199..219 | 0.455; 0.849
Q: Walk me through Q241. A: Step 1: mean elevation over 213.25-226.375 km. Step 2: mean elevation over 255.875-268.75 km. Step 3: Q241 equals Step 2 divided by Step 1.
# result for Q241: 1.2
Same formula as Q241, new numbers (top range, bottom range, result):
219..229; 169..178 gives 1.16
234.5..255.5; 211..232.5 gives 1.16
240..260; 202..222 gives 1.43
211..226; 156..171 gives 0.95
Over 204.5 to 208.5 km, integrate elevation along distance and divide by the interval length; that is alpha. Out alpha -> 0.765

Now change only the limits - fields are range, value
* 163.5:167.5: 1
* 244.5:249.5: 1.27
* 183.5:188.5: 1.26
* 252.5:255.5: 1.25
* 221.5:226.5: 1.17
